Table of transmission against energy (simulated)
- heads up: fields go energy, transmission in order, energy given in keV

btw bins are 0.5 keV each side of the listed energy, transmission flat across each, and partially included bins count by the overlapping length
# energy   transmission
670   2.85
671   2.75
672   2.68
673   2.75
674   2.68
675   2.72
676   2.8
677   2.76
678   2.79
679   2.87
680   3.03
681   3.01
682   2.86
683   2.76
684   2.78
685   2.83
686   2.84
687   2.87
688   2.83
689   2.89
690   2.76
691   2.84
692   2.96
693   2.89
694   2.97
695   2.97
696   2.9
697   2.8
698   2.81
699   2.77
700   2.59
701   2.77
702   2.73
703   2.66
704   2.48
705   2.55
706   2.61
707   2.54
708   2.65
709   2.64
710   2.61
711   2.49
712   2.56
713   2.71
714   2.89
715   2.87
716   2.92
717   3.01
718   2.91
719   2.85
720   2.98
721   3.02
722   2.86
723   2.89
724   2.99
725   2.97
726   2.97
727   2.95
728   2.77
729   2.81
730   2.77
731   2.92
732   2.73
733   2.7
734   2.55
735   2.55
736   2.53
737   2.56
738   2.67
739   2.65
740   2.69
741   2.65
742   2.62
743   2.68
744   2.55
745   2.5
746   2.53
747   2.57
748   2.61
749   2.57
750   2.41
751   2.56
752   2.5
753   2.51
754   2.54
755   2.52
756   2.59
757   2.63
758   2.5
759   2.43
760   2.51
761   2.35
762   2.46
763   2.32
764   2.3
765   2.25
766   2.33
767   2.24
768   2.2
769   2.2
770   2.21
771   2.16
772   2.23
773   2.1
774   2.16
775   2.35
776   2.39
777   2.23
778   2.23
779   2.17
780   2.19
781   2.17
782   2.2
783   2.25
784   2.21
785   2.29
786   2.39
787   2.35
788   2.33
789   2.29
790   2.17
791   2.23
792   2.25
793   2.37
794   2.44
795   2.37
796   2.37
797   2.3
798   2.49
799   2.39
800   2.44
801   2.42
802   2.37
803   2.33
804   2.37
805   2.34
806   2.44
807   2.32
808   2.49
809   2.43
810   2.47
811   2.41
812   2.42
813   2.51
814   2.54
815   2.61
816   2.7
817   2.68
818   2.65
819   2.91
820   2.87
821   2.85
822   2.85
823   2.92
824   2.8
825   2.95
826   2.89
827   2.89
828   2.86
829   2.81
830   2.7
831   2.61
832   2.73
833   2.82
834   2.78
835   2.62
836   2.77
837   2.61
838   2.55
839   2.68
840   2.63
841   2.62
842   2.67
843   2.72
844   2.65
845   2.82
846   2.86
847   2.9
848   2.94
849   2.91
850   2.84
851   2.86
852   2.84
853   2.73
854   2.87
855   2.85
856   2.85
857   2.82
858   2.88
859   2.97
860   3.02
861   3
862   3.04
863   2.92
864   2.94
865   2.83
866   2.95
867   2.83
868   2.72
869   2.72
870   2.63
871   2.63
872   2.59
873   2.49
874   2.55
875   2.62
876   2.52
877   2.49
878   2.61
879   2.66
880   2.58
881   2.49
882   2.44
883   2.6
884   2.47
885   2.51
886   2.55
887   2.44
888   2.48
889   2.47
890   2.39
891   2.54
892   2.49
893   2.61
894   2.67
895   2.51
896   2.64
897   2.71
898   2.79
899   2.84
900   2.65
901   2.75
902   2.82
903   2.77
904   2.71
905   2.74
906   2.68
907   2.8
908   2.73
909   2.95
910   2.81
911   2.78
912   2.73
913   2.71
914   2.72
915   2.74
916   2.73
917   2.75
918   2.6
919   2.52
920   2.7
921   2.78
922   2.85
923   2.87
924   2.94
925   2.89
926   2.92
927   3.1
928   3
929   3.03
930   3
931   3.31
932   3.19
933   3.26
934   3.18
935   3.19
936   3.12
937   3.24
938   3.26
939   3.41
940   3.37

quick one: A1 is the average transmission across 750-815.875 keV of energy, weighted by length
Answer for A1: 2.36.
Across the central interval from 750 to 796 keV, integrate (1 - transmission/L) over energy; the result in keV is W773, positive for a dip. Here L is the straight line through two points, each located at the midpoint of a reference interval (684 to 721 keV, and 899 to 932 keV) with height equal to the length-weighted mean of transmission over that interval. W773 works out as 7.7 keV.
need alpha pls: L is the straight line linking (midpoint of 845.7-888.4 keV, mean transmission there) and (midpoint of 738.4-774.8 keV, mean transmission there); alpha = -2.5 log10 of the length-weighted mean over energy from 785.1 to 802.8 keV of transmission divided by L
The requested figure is 0.08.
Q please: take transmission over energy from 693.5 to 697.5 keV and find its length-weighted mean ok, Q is 2.91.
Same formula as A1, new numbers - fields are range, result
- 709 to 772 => 2.62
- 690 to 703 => 2.82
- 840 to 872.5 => 2.82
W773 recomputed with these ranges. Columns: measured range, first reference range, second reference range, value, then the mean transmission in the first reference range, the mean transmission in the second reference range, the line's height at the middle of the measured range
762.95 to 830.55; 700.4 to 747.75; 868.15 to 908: 6.05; 2.72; 2.61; 2.67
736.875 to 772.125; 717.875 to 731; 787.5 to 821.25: 3.46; 2.9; 2.46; 2.73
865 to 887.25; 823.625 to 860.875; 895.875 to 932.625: 1.62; 2.79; 2.82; 2.81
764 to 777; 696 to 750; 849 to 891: 2.28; 2.72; 2.7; 2.71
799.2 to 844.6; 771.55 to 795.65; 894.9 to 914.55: -4.08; 2.27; 2.75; 2.42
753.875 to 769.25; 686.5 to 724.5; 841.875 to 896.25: 2.02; 2.79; 2.7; 2.76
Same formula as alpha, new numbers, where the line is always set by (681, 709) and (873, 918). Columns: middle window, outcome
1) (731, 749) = 0.053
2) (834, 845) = 0.005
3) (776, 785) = 0.219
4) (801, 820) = 0.079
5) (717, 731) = -0.058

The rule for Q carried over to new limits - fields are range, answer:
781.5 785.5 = 2.24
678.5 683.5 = 2.91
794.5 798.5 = 2.38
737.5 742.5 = 2.66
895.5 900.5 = 2.73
